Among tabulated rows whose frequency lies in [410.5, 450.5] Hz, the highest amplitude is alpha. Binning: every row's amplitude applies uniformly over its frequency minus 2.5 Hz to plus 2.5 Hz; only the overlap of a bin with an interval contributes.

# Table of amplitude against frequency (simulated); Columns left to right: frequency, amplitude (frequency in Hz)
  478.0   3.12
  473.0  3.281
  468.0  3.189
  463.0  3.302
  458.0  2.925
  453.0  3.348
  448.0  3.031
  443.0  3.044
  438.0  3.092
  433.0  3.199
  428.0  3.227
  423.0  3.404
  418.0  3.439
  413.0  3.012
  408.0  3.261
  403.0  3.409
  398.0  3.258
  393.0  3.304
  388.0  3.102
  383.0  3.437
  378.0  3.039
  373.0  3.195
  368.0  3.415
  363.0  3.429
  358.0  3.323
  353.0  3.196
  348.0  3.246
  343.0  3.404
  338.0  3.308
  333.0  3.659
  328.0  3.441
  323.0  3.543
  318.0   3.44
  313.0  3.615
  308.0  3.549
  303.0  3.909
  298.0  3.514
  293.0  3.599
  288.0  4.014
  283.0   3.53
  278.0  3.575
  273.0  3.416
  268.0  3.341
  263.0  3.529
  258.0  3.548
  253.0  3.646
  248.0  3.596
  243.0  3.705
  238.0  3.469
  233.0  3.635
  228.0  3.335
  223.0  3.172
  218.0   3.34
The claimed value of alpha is 3.439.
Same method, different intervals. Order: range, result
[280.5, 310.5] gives 4.014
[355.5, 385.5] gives 3.437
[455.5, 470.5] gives 3.302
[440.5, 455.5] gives 3.348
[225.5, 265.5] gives 3.705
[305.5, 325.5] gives 3.615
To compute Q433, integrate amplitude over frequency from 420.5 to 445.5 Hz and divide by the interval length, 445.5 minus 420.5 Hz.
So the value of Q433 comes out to 3.19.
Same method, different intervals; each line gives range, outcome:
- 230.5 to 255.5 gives 3.61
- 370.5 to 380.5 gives 3.12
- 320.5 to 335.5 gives 3.55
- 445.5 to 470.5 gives 3.16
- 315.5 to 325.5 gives 3.49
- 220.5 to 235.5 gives 3.38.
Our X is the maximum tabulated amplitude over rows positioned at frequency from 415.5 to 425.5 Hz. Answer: 3.439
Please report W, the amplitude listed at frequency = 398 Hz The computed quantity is 3.258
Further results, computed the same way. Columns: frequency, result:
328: 3.441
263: 3.529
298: 3.514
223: 3.172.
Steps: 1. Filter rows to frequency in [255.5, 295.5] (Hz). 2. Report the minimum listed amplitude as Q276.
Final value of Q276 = 3.341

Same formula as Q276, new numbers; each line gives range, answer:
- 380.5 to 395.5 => 3.102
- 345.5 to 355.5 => 3.196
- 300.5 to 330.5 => 3.44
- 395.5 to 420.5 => 3.012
